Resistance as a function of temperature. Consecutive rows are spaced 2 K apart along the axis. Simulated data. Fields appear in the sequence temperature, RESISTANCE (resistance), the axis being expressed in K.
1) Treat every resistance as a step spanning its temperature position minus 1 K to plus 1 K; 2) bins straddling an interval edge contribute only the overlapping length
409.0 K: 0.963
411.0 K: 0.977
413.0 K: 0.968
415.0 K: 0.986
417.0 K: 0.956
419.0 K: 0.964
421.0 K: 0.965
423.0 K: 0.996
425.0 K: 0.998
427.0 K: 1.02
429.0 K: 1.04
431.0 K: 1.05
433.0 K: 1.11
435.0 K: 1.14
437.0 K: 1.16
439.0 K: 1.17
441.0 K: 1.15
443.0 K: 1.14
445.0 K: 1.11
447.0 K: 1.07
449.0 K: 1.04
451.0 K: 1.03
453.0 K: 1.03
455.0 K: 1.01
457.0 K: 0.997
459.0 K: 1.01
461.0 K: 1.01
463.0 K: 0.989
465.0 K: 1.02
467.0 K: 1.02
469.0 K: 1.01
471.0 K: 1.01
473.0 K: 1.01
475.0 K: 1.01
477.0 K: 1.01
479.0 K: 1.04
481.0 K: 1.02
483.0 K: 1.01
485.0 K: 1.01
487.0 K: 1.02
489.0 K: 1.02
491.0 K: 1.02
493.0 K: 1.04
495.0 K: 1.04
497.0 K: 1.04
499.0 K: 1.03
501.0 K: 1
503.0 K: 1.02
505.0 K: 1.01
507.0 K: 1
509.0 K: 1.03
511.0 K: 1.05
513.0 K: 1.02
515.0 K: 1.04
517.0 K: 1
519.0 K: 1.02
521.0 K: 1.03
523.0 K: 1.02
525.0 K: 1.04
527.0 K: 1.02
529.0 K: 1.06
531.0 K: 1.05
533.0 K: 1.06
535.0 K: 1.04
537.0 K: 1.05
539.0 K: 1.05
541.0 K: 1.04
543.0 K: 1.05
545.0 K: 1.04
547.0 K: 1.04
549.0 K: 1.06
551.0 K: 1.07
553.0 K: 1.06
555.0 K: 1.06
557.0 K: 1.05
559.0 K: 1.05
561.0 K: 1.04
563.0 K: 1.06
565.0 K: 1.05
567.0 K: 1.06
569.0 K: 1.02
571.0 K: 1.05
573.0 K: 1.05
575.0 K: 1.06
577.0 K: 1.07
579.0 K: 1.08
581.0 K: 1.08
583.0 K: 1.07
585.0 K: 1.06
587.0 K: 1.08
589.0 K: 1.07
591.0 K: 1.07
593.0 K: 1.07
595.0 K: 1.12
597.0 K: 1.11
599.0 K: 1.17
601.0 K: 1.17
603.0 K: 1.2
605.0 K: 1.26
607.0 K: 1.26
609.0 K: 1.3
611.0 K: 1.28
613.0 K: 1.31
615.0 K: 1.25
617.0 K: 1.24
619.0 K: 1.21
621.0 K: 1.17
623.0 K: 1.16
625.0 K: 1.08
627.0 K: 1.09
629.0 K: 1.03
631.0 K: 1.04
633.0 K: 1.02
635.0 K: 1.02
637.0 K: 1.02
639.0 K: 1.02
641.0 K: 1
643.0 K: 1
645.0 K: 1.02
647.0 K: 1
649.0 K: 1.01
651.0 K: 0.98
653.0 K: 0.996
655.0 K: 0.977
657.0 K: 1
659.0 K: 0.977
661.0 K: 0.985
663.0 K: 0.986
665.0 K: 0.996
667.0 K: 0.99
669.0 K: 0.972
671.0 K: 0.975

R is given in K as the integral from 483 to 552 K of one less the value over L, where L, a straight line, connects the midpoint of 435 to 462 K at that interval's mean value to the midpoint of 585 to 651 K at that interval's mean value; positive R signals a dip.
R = 3.71 K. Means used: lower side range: 1.07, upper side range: 1.12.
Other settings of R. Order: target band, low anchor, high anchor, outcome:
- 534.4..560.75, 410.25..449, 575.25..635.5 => 1.4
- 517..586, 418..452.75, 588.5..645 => 3.7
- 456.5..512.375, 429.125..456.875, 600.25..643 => 4.2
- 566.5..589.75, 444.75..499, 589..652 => 0.6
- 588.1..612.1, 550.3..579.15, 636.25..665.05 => -3.3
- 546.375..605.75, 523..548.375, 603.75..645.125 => 0.2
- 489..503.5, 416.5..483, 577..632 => 0.6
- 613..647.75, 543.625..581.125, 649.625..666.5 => -2.8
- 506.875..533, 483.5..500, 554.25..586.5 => 0.2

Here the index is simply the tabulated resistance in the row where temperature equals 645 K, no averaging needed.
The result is 1.02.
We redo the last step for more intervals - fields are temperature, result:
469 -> 1.01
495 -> 1.04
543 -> 1.05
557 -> 1.05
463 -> 0.989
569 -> 1.02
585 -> 1.06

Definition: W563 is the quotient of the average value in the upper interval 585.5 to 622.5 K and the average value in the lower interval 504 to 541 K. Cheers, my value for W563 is 1.1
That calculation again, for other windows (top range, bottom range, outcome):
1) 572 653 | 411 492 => 1.07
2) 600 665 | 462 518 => 1.07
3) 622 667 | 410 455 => 0.97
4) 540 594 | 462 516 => 1.04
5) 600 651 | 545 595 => 1.06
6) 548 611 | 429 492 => 1.05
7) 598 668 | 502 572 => 1.05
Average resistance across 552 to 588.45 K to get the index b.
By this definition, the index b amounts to 1.06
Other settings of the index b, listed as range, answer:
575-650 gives 1.11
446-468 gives 1.02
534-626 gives 1.11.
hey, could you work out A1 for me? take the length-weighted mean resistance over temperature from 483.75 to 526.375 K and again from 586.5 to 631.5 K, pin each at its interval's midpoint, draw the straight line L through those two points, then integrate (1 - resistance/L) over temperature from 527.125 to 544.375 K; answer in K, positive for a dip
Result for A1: 0.3 K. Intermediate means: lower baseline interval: 1.02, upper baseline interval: 1.16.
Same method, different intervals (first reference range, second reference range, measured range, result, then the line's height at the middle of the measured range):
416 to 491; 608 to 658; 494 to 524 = 0.84 K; 1.05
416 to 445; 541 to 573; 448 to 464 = 0.69 K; 1.06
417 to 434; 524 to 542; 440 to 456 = -0.81 K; 1.02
